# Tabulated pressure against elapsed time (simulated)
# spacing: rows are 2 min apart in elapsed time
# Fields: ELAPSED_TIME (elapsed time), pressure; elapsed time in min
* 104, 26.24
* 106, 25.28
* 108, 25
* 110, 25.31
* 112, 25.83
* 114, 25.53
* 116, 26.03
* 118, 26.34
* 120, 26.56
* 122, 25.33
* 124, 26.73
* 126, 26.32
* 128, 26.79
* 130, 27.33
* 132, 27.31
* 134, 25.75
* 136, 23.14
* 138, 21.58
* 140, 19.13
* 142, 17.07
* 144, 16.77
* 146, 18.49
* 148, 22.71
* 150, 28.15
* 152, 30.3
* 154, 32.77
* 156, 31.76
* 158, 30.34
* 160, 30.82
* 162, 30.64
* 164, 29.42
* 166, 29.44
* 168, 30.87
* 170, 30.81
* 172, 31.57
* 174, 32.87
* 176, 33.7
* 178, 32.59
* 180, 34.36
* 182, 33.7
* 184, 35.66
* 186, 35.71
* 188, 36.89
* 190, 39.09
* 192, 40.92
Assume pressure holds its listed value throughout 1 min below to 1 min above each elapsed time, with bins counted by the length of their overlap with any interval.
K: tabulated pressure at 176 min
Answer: 33.7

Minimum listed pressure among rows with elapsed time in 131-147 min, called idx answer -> 16.77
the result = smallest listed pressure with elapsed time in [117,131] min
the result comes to 25.33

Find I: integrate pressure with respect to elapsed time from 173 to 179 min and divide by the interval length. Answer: 33.1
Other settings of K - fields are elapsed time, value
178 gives 32.59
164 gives 29.42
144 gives 16.77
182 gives 33.7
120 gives 26.56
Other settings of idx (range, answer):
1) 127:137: 23.14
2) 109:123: 25.31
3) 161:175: 29.42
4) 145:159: 18.49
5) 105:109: 25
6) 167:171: 30.81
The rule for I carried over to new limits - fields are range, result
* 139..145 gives 17.7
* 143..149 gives 19.3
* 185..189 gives 36.3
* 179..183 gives 34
